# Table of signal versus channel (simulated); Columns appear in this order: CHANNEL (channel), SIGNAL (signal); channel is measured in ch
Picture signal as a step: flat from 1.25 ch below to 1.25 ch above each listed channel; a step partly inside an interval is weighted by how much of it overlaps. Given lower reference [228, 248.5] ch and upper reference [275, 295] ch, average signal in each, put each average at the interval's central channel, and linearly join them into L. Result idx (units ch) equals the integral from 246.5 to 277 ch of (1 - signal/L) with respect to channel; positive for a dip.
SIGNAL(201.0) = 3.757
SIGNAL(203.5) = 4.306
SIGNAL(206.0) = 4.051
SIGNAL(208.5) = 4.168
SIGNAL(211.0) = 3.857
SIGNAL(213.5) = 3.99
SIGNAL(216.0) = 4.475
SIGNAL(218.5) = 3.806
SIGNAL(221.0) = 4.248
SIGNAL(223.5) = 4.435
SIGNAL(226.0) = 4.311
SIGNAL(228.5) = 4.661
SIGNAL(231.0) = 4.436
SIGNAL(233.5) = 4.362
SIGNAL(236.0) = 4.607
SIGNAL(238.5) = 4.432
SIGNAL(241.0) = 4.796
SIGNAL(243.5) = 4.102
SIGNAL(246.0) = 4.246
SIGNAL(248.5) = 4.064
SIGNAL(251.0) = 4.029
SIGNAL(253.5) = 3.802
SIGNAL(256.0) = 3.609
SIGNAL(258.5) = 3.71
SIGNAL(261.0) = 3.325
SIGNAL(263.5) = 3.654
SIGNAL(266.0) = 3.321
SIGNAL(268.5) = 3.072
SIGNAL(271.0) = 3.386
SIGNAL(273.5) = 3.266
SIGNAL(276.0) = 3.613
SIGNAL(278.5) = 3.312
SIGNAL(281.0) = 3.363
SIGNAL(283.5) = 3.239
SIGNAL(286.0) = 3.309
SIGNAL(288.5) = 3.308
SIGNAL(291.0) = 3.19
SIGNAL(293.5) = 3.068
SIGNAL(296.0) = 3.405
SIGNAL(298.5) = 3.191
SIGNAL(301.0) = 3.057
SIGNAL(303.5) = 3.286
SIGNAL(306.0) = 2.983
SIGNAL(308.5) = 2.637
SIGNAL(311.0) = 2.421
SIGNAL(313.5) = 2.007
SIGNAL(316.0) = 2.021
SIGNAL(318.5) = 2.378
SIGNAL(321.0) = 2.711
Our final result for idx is 2.2 ch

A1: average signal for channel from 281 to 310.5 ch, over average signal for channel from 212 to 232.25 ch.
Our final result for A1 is 0.73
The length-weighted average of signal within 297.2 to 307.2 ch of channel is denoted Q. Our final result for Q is 3.13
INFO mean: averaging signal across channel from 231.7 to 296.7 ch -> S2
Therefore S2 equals 3.69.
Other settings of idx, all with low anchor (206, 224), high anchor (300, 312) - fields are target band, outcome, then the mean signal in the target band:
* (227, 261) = -4.14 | 4.19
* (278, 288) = -0.34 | 3.31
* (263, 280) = -0.06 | 3.36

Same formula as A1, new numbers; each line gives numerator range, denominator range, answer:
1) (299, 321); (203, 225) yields 0.63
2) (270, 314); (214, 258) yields 0.74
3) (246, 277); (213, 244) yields 0.82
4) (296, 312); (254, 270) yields 0.86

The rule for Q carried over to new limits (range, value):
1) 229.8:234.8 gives 4.4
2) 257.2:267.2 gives 3.5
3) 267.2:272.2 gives 3.23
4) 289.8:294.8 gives 3.13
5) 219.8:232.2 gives 4.42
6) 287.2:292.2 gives 3.25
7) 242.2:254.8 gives 4.05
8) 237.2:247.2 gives 4.4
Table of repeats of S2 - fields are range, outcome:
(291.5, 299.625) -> 3.22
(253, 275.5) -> 3.45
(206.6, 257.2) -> 4.22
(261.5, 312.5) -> 3.2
